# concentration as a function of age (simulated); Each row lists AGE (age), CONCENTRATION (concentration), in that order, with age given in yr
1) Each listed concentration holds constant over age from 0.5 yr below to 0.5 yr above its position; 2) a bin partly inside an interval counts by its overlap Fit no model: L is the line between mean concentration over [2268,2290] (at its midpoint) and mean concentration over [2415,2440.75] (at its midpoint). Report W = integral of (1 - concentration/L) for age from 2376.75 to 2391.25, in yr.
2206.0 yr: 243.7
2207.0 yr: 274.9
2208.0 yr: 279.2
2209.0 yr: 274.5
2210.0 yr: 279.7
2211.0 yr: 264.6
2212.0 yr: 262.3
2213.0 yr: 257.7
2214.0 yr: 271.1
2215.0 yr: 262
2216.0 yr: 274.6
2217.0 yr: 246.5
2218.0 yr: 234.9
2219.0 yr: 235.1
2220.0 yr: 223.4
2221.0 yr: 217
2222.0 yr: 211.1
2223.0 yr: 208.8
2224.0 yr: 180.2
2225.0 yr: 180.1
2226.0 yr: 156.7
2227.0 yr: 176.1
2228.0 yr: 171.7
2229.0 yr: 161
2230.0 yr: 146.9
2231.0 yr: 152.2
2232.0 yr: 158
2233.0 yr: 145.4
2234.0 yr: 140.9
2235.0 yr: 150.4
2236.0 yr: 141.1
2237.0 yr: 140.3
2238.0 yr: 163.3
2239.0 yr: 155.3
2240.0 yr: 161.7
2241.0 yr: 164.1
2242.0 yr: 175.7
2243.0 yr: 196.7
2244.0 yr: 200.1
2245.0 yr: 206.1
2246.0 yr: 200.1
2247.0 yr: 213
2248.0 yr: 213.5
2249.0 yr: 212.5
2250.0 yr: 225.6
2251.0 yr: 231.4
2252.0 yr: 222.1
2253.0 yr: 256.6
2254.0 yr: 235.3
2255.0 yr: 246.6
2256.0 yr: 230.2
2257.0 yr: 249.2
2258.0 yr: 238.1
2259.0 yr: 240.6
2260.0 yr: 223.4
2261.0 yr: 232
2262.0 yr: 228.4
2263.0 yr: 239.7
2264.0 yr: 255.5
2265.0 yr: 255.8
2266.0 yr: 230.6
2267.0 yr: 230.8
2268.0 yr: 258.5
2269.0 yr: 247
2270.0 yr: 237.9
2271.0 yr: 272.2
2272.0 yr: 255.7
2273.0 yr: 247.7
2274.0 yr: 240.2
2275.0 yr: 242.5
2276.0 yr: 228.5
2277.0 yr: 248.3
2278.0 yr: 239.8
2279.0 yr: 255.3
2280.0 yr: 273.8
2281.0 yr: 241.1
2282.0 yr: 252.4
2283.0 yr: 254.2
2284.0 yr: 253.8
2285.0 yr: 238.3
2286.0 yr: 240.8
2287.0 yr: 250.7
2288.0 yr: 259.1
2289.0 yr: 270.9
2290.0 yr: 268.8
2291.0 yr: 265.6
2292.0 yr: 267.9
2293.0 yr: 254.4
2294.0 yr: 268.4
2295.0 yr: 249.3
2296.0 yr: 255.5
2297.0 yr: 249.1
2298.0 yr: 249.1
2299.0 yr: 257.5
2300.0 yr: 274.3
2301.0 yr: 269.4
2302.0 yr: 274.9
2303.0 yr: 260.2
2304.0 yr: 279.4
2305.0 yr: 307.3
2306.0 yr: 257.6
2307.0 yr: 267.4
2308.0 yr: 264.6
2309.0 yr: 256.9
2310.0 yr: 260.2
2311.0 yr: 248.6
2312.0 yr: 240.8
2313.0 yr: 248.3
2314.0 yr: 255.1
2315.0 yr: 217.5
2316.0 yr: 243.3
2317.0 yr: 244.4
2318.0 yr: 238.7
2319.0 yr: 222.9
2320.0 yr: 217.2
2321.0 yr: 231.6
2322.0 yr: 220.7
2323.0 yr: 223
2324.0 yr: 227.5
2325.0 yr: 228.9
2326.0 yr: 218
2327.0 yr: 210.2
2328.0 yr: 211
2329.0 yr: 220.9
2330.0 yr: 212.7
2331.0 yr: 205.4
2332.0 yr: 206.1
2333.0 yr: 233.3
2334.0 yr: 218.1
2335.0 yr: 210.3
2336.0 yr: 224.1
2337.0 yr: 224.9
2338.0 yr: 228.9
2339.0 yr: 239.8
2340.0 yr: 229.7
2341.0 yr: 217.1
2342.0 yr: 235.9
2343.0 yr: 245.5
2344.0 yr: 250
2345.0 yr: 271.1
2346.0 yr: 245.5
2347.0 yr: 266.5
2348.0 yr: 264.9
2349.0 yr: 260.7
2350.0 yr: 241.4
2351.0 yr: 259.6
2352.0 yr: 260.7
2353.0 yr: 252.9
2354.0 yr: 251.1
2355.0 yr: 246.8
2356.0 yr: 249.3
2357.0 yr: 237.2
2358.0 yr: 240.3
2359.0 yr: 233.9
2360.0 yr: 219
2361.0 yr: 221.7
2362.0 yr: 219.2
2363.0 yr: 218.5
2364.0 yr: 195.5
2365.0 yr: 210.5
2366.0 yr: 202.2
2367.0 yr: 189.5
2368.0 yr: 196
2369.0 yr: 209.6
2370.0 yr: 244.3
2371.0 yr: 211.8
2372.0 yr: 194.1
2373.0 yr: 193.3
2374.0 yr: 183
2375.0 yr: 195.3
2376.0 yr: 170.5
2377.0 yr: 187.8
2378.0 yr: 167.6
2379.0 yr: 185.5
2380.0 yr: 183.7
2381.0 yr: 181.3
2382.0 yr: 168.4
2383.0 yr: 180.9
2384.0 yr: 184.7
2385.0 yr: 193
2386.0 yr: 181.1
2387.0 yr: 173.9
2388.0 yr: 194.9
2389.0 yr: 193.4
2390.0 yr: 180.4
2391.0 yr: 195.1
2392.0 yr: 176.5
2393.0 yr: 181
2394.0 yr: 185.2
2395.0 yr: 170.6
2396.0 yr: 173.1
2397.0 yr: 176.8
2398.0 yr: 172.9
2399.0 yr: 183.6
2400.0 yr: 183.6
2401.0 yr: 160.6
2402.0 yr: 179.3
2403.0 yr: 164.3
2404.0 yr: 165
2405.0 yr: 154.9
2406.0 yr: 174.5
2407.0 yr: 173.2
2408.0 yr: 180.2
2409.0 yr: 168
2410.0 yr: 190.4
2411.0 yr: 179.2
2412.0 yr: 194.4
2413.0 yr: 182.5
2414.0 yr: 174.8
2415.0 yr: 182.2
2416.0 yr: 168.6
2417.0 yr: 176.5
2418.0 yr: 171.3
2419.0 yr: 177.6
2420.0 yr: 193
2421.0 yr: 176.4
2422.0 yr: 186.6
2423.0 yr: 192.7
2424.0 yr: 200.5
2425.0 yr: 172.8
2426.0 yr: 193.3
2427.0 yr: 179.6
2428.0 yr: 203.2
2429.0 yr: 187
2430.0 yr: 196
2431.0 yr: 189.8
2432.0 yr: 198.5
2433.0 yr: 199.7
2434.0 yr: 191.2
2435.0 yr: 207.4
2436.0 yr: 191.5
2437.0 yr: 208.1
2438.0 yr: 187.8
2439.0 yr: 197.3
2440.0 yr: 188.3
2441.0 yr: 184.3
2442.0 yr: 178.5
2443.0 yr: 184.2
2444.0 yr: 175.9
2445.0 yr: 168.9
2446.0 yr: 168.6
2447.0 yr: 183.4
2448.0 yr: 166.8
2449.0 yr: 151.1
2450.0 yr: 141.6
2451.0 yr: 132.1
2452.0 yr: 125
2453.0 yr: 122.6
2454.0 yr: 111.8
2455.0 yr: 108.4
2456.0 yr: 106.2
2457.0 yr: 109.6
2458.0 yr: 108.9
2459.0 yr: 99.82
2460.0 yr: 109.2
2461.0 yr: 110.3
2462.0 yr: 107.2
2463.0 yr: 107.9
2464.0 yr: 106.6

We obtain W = 1.7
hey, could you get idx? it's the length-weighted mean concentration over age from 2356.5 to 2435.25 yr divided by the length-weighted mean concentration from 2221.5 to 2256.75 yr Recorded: 1.01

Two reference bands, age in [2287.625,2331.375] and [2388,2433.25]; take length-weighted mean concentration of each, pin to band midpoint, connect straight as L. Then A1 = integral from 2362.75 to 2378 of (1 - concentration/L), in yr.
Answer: 0.7 yr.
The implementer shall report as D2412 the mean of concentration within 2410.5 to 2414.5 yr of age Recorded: 183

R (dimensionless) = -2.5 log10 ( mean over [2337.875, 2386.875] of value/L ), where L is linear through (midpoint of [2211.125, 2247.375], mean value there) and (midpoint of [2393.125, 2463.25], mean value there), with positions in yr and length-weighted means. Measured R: -0.228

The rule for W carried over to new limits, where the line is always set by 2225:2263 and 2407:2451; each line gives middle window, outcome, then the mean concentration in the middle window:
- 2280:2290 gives -3.22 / 253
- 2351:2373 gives -4.38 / 224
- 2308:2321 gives -3.56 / 242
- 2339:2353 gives -4.61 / 250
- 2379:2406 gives 0.96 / 178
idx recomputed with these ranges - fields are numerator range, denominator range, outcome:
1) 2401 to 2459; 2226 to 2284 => 0.80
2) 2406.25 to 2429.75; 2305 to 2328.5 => 0.77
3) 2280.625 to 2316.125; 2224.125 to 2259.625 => 1.35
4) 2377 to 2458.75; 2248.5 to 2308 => 0.70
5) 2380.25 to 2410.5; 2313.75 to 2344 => 0.79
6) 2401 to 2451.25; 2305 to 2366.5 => 0.77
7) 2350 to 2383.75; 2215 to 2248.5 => 1.14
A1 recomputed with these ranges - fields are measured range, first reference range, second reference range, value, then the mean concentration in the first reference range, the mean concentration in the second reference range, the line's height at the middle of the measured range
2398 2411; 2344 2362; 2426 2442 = 2.4 yr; 248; 193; 213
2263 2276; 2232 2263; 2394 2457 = -3.2 yr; 201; 174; 198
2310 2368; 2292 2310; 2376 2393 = -1.4 yr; 264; 183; 227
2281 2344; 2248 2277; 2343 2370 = -1.5 yr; 240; 236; 237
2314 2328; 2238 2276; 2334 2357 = 0.7 yr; 225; 244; 239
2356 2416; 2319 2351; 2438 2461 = 1.2 yr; 231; 147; 193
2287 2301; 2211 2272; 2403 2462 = -4.3 yr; 212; 168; 200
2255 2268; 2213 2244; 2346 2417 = -3.3 yr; 188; 199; 190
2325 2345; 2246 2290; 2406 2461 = -1.1 yr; 242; 170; 213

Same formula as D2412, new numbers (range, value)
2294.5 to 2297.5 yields 251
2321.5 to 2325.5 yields 225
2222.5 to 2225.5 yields 190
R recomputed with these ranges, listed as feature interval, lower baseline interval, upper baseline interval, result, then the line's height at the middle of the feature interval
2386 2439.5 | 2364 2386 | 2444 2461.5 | -0.14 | 163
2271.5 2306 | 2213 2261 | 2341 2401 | -0.25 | 205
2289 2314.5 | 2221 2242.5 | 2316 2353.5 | -0.24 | 211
